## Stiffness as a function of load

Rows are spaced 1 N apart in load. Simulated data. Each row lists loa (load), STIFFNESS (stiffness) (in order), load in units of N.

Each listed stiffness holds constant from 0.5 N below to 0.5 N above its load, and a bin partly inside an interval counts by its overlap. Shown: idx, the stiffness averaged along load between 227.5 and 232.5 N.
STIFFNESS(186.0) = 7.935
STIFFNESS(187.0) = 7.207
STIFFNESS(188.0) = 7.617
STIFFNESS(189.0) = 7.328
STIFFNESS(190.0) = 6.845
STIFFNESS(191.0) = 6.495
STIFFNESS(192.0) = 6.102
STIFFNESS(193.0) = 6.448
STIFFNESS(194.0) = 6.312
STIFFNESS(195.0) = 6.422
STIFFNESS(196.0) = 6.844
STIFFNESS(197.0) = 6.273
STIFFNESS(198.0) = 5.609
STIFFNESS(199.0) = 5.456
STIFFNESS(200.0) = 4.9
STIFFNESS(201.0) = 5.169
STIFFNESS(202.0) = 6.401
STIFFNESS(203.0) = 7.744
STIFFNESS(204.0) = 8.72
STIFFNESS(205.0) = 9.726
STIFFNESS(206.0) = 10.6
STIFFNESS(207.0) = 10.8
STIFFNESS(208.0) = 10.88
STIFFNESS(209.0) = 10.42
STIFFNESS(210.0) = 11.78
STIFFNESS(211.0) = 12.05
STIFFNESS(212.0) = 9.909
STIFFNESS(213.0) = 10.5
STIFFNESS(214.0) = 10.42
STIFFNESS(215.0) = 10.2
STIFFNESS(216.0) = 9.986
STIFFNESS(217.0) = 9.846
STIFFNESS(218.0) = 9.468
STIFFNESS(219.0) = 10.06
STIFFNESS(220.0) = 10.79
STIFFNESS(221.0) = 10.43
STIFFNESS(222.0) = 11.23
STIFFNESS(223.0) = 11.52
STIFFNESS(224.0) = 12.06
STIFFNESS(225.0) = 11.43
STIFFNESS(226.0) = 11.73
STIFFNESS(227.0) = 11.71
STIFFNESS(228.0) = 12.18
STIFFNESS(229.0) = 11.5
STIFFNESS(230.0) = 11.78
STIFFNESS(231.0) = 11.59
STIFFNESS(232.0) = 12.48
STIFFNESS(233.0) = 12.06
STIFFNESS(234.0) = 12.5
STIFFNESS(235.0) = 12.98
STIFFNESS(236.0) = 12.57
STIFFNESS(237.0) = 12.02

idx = 11.9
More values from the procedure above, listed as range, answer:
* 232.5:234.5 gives 12.3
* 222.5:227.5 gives 11.7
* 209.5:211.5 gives 11.9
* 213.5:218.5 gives 9.98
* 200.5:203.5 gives 6.44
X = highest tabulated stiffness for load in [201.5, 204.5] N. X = 8.72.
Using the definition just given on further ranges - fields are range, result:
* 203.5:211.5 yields 12.05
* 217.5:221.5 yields 10.79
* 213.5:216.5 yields 10.42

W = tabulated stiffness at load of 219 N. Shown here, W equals 10.06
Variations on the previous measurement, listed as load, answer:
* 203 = 7.744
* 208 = 10.88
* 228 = 12.18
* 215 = 10.2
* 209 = 10.42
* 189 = 7.328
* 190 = 6.845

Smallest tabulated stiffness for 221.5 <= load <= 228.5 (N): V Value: 11.23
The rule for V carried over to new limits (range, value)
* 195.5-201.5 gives 4.9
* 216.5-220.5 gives 9.468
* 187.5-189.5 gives 7.328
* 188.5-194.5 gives 6.102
